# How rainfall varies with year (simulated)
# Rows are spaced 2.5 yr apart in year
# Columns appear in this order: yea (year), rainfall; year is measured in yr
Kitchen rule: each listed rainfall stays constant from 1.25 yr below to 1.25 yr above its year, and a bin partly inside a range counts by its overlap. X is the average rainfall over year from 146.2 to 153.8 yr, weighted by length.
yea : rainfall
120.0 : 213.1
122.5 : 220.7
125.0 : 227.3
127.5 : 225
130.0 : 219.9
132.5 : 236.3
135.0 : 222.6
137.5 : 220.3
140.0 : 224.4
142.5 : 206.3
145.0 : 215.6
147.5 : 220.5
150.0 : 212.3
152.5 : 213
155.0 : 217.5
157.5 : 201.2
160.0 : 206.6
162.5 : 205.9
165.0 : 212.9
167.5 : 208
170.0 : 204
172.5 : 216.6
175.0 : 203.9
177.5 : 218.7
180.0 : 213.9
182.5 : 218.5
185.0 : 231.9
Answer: 215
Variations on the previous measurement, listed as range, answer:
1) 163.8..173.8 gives 210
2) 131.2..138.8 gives 226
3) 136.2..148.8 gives 217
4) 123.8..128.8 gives 226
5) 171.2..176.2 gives 210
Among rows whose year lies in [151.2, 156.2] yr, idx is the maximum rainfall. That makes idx 217.5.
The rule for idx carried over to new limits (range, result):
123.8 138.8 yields 236.3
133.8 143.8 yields 224.4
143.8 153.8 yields 220.5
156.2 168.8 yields 212.9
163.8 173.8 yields 216.6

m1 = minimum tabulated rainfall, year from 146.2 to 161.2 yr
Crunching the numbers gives 201.2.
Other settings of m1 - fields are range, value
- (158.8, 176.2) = 203.9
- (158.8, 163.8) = 205.9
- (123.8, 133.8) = 219.9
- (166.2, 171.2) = 204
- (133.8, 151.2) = 206.3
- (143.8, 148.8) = 215.6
